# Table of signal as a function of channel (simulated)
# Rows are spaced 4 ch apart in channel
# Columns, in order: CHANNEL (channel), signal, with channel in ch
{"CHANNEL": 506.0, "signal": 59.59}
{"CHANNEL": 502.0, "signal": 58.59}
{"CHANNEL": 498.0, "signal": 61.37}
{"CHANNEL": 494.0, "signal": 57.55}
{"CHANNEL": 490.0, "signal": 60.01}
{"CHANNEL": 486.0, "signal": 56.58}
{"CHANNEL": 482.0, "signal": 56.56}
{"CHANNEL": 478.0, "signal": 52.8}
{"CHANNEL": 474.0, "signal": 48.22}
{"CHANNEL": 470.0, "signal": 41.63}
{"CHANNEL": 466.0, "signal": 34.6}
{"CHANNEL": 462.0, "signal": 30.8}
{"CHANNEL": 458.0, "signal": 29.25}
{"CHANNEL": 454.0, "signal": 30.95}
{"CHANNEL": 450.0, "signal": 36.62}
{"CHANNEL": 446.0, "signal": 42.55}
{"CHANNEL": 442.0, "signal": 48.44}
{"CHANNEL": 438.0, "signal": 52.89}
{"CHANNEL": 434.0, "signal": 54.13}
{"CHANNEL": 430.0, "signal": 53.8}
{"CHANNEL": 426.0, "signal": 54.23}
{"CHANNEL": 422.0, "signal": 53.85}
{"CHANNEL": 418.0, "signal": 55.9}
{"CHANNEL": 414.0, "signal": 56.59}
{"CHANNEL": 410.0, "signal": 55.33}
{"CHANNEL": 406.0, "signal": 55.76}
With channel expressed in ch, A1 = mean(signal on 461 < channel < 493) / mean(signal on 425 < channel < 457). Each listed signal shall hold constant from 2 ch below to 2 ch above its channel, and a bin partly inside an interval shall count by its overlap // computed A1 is 1.06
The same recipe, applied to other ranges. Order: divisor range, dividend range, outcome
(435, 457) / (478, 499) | 1.37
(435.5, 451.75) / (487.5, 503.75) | 1.30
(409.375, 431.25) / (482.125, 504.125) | 1.07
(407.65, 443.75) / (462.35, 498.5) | 0.94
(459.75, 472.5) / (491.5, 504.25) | 1.64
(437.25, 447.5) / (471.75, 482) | 1.08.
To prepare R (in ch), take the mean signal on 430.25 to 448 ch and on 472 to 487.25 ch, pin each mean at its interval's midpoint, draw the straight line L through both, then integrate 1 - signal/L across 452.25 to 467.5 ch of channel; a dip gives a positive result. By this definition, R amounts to 6.0 ch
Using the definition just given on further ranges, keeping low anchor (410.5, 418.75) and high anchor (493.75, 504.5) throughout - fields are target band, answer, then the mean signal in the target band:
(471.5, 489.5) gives 1.5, 53.7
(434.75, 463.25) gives 8.8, 39.7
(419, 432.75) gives 0.6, 54.1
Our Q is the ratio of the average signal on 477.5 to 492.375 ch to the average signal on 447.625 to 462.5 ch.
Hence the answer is 1.8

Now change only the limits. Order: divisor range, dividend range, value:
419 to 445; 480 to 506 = 1.11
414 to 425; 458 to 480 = 0.73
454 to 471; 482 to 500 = 1.76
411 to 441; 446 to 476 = 0.67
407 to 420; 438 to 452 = 0.79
